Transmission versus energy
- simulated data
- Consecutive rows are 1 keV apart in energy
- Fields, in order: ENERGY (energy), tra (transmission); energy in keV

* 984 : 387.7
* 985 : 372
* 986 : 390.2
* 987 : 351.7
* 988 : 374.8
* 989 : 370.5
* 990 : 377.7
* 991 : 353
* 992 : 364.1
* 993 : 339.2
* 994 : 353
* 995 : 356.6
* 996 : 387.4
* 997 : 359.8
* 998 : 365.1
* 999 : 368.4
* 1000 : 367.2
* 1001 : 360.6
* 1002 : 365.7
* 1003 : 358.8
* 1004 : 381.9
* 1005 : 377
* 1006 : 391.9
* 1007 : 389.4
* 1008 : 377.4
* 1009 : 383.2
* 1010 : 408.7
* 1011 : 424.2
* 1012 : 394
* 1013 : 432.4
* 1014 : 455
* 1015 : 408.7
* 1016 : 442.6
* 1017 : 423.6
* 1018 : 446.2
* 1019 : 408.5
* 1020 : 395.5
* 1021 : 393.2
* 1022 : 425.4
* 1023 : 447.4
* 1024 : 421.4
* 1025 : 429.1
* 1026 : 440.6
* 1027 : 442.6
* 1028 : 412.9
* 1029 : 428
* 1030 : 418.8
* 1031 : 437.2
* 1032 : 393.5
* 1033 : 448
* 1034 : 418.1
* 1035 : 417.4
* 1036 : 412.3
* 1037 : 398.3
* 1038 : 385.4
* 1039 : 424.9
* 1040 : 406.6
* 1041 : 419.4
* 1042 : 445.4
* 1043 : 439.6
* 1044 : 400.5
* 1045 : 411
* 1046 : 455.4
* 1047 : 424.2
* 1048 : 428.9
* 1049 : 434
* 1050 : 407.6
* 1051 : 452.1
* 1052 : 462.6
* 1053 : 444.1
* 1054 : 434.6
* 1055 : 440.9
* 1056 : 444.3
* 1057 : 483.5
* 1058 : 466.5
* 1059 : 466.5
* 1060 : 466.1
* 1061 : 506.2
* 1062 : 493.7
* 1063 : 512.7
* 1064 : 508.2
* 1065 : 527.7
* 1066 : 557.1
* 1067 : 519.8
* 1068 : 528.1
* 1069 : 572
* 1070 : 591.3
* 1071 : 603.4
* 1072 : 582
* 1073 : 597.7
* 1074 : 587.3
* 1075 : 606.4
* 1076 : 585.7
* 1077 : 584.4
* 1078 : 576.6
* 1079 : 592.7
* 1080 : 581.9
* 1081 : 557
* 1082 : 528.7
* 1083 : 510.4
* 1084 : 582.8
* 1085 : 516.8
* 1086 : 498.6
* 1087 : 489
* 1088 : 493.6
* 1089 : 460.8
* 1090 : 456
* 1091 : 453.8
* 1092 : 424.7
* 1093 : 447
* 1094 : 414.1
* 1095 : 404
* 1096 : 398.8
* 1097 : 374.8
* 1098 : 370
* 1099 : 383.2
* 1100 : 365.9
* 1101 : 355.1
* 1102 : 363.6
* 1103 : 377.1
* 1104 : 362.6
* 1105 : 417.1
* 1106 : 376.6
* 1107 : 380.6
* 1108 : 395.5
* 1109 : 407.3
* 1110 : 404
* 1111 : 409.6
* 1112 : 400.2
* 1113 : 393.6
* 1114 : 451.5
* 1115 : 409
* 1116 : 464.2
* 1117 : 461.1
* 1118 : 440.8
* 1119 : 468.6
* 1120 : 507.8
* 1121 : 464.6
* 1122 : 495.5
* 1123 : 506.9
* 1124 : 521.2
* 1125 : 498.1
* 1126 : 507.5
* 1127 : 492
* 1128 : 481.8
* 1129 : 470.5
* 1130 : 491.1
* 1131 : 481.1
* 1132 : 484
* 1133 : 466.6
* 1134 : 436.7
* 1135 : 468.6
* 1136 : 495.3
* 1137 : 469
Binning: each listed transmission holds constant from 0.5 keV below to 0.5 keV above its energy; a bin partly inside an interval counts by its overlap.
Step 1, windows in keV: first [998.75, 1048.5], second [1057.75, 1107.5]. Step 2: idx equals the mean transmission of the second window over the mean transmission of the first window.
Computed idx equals 1.18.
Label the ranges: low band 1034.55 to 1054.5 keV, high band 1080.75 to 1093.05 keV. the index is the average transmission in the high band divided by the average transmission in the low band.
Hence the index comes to 1.16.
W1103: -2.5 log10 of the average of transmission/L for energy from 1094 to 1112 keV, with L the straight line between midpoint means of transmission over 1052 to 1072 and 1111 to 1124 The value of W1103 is 0.21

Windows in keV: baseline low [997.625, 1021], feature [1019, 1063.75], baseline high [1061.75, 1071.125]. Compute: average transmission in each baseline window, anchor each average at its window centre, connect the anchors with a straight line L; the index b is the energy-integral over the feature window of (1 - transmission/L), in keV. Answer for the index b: 3.9 keV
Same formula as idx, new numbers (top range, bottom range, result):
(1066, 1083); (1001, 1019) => 1.42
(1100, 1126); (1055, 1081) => 0.80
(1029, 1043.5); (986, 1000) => 1.15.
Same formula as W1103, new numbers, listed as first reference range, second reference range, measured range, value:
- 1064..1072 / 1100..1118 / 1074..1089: -0.09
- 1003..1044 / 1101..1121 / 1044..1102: -0.17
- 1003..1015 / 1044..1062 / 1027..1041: 0.03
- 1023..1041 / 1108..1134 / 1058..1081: -0.25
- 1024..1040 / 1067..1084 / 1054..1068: 0.07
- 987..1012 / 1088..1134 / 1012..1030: -0.11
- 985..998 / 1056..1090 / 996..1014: 0.02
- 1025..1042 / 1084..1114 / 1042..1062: -0.07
